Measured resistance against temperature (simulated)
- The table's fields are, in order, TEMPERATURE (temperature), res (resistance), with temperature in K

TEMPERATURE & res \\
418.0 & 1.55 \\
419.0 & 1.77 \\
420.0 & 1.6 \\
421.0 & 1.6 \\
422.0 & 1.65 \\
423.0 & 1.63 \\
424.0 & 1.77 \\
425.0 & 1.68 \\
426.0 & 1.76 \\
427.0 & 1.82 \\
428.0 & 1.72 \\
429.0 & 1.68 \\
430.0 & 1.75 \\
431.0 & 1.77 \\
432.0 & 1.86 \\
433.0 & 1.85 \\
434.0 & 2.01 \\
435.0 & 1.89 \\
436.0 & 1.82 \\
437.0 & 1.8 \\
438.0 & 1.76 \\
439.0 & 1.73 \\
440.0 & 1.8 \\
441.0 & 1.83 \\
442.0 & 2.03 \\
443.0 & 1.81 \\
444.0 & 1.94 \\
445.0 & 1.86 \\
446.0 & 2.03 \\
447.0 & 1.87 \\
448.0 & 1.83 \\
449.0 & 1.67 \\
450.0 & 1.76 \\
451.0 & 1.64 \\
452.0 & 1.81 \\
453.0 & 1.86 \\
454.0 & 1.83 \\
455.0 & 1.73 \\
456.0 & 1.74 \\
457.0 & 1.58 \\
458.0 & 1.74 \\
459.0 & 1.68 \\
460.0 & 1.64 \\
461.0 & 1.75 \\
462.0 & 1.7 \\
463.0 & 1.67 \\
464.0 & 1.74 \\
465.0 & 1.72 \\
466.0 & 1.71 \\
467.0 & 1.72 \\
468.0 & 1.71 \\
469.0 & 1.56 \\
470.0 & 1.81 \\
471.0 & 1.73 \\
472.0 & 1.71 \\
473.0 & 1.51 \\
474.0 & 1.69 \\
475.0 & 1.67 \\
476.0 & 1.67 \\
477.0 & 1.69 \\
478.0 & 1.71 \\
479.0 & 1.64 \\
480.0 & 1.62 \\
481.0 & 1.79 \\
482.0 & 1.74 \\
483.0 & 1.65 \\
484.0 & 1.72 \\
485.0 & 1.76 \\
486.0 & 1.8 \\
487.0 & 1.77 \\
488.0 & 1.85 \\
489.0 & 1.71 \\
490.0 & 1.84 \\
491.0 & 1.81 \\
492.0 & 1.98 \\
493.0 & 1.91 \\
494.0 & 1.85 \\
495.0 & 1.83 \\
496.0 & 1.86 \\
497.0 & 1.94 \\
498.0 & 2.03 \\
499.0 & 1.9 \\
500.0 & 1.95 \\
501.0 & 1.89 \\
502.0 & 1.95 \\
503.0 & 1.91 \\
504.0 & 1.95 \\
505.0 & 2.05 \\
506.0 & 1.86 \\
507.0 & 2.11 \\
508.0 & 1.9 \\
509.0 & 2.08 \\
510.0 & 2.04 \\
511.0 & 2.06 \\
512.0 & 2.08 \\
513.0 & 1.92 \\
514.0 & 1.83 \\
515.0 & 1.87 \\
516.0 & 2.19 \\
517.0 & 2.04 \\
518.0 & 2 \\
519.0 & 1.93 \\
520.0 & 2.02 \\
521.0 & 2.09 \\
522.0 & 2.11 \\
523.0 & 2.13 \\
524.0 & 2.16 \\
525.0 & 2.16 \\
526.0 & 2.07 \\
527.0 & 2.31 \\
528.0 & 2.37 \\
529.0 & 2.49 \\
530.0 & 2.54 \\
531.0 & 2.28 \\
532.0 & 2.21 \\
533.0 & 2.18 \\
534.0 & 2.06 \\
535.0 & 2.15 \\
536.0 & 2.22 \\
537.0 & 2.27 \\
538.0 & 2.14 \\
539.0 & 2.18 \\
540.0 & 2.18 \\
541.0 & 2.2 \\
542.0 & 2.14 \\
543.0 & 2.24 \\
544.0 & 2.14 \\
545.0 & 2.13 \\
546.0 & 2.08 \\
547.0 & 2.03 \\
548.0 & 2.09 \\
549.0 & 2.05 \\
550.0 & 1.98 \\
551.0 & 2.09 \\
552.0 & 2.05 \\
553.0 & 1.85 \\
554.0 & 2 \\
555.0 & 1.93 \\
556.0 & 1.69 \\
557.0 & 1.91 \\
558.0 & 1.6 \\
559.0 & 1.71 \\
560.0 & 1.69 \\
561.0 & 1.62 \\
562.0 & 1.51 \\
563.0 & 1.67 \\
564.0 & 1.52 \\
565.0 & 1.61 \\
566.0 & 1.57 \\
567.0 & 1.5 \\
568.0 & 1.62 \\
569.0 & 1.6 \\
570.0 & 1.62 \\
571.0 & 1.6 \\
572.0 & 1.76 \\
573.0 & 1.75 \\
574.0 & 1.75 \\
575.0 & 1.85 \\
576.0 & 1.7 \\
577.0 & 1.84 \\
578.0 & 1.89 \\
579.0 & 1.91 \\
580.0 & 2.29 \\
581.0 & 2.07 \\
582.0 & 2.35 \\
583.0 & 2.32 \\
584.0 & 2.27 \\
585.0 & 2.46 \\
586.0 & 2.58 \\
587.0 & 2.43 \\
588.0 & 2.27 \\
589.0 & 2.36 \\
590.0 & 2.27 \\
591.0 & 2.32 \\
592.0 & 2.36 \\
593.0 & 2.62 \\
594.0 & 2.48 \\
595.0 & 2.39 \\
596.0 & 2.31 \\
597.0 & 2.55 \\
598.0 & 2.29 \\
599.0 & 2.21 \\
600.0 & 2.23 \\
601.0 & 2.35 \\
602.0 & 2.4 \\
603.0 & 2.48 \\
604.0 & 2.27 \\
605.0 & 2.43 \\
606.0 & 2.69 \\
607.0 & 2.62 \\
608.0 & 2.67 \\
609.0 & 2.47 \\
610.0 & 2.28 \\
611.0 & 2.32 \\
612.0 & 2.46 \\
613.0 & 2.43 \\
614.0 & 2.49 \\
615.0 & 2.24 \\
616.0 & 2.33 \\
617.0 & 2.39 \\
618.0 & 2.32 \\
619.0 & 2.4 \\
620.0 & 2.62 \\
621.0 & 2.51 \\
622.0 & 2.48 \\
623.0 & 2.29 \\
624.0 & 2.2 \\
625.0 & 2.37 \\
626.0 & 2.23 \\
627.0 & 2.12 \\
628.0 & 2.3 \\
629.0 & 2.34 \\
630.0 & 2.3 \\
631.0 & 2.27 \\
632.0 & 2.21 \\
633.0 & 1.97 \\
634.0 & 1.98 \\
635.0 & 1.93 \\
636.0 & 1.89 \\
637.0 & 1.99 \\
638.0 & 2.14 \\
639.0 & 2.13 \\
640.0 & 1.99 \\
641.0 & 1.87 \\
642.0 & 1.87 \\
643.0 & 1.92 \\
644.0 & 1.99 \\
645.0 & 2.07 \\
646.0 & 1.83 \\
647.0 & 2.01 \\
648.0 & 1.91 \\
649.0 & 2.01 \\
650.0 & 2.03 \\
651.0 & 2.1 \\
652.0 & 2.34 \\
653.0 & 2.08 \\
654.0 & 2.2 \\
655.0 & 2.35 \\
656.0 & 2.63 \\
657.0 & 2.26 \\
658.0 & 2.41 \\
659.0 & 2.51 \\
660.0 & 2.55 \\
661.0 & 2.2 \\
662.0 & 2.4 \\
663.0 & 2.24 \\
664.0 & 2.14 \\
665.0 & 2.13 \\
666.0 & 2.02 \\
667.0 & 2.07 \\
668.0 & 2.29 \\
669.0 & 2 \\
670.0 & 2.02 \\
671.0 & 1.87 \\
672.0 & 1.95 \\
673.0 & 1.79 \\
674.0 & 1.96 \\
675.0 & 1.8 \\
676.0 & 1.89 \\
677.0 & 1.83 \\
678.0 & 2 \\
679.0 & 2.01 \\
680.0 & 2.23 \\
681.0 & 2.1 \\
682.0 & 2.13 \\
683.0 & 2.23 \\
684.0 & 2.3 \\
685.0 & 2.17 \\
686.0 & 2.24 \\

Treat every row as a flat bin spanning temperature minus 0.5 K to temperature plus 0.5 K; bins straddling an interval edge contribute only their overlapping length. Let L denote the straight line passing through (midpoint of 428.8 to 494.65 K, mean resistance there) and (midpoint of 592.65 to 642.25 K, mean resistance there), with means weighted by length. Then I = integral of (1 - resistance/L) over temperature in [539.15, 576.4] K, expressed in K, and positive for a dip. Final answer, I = 4.5 K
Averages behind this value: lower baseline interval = 1.77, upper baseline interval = 2.3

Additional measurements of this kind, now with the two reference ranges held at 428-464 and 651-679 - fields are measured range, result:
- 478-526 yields -0.99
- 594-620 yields -4.54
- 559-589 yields 1.65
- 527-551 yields -3.10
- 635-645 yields 0.59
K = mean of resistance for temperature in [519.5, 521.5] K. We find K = 2.05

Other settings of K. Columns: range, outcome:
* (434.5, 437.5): 1.84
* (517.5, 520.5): 1.98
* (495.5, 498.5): 1.94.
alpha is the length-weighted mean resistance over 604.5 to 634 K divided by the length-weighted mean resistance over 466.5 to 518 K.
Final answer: 1.28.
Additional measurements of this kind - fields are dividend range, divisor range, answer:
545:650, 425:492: 1.20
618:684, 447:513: 1.19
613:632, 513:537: 1.09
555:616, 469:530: 1.10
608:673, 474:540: 1.11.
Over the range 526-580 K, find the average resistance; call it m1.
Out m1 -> 1.95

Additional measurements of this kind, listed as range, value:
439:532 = 1.88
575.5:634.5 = 2.32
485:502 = 1.87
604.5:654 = 2.22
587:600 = 2.37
